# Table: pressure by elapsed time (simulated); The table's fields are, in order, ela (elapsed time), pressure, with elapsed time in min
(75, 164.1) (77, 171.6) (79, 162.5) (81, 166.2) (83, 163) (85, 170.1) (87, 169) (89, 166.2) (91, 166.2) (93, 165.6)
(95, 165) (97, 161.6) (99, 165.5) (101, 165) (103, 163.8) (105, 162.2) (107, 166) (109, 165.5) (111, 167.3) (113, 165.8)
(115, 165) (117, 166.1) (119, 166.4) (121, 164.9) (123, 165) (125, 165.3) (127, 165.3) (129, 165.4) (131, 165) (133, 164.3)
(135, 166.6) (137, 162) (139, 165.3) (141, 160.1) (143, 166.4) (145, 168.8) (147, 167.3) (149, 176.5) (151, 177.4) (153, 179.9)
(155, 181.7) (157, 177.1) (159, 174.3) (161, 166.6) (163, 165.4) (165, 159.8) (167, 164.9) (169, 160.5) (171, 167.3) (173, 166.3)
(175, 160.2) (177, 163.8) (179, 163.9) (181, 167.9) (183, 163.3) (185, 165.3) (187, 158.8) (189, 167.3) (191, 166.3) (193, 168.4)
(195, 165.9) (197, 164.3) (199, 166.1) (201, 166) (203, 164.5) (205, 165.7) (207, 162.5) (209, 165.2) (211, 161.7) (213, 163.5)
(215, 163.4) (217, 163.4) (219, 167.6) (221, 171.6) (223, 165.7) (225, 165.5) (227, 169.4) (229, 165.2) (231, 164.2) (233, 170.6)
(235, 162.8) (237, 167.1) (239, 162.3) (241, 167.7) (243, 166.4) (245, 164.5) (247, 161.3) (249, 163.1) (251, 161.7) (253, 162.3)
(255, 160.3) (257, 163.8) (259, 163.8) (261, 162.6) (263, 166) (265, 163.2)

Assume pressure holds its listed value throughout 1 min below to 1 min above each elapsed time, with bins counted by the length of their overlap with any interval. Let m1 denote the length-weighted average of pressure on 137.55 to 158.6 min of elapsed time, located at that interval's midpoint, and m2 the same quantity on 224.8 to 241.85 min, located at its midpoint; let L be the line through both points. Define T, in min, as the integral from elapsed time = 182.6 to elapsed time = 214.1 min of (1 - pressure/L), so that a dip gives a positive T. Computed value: 0.71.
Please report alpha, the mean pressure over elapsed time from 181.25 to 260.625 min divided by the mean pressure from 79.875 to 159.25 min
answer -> 0.99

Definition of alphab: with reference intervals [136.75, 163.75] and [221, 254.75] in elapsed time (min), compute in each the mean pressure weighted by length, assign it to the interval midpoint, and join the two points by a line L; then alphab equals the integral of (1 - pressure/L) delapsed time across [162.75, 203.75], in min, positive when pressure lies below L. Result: 1.01 min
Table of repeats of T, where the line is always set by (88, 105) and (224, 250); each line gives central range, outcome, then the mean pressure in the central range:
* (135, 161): -1.0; 171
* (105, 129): -0.1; 166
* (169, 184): 0.1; 164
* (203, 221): 0.1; 165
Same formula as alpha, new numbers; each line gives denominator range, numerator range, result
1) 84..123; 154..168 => 1.03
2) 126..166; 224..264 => 0.97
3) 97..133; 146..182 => 1.02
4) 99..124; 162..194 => 0.99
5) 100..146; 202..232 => 1.00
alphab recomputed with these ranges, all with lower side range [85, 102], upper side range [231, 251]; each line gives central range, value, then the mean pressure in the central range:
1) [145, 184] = -0.78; 169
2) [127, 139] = 0.06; 165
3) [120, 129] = 0.02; 165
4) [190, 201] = -0.07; 166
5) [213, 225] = -0.07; 166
